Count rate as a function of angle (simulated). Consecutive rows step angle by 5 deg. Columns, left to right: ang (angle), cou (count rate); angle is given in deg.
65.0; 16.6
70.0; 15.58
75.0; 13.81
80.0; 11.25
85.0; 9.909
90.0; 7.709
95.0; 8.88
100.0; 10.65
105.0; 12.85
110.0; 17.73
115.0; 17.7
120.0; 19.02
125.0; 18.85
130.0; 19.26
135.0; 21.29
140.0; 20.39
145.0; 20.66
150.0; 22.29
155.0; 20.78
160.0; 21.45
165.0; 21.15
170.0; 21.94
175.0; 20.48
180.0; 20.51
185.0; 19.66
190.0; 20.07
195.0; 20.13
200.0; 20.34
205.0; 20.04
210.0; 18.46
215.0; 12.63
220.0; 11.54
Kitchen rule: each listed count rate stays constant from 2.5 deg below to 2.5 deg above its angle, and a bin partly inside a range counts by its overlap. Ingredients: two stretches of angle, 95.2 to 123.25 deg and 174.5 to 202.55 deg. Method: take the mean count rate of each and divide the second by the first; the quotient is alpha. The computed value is 1.3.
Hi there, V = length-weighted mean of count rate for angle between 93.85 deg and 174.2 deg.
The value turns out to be 18.6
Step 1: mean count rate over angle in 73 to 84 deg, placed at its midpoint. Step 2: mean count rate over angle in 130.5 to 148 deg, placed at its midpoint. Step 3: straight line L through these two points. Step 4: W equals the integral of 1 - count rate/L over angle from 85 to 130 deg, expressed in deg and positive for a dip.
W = 6.3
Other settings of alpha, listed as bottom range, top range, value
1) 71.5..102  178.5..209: 1.90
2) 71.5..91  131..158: 1.88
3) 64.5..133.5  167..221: 1.32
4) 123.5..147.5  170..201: 1.01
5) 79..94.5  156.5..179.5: 2.26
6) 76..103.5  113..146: 1.95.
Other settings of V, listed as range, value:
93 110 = 11.9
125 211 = 20.5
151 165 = 21.2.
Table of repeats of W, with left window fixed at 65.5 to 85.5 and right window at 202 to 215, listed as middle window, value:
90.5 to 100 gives 3.3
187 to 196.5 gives -1.4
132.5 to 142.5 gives -3.4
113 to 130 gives -4.2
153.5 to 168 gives -4.3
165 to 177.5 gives -3.4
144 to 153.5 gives -3.4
